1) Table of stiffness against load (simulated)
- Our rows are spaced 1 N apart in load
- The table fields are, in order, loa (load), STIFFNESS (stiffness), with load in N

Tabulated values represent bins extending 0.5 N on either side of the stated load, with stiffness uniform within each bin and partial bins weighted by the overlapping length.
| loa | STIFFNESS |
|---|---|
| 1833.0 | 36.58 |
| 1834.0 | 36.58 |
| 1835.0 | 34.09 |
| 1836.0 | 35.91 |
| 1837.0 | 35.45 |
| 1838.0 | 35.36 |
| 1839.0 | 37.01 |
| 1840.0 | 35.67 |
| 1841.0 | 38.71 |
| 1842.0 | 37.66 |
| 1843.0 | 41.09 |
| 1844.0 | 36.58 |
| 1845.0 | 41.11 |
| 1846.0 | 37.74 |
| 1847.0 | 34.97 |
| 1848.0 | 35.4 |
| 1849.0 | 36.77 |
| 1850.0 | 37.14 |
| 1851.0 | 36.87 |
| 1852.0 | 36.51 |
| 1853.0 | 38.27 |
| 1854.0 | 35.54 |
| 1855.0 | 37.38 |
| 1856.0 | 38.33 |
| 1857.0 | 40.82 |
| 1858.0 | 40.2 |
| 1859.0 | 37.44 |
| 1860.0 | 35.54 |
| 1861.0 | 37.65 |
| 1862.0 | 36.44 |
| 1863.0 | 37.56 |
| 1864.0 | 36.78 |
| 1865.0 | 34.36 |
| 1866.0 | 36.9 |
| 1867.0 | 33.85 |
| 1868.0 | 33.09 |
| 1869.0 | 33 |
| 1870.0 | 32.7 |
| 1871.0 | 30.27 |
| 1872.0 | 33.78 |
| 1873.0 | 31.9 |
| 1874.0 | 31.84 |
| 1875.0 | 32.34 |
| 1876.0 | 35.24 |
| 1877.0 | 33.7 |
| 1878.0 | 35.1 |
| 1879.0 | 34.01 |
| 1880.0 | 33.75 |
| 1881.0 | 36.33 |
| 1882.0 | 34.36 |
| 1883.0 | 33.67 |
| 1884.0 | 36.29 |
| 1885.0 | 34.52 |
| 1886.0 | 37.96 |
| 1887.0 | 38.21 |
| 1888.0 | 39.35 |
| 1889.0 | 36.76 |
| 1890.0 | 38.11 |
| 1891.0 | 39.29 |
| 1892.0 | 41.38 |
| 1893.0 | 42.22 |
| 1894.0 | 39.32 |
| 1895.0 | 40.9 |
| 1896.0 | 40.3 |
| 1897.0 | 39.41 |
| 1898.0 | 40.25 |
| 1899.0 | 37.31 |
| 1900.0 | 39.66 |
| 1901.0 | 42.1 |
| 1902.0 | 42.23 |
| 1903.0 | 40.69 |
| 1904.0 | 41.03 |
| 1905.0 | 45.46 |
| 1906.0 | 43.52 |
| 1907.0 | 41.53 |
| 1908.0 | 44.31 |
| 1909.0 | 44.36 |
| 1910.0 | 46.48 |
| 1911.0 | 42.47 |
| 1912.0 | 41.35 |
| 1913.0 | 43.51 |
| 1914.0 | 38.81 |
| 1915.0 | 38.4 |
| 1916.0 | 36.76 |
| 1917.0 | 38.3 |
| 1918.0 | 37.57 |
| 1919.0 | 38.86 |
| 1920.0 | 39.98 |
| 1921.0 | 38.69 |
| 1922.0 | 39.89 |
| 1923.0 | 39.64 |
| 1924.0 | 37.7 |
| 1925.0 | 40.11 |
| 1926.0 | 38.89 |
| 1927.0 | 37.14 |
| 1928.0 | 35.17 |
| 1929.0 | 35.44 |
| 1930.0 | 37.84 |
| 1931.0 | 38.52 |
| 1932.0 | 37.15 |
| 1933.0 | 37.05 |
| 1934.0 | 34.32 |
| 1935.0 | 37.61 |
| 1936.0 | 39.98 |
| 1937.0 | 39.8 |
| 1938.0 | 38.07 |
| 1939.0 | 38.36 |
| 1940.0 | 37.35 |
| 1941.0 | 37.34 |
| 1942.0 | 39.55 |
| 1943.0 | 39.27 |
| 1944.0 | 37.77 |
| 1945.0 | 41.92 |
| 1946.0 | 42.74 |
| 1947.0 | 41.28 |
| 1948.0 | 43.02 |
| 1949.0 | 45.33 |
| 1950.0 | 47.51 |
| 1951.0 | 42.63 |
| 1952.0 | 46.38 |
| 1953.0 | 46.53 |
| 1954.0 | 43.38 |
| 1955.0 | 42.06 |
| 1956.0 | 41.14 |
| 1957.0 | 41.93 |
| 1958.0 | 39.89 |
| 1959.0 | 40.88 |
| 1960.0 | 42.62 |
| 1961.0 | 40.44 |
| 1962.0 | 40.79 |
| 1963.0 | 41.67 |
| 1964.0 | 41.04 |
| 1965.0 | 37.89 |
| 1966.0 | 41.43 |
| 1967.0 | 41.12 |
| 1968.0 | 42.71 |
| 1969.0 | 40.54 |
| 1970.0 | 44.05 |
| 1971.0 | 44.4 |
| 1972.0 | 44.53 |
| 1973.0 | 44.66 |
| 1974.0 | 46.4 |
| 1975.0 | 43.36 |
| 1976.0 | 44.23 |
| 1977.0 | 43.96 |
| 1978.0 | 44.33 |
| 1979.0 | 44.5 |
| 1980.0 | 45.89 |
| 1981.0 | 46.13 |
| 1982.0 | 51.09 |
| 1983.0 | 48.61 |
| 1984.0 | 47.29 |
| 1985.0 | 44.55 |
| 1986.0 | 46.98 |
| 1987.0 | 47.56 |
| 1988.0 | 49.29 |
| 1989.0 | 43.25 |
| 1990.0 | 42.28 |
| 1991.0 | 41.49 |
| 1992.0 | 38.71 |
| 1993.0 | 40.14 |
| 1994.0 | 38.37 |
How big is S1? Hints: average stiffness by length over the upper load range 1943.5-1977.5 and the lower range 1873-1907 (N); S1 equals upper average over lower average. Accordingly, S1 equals 1.1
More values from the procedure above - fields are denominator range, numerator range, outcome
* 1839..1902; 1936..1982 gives 1.15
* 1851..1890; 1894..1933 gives 1.12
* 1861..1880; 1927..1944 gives 1.10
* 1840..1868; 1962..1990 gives 1.19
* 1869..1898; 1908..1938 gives 1.08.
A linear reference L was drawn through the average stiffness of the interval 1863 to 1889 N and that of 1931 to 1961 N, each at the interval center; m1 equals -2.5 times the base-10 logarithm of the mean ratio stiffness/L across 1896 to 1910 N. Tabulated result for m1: -0.13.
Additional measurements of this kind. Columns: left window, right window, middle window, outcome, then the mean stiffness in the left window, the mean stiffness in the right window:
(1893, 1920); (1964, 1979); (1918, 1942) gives 0.10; 41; 43.1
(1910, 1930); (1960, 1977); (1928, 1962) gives 0.01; 39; 42.5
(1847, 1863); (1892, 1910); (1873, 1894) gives 0.11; 37.3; 41.6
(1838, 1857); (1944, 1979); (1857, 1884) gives 0.11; 37.4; 42.8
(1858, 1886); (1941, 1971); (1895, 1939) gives -0.03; 34.7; 41.9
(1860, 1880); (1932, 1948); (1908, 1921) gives -0.10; 34.3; 38.9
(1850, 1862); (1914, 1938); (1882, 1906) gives -0.04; 37.6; 38.1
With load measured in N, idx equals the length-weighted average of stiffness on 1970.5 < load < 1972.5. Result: 44.5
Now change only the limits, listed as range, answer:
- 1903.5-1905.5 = 43.2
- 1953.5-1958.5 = 41.7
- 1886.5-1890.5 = 38.1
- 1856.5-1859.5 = 39.5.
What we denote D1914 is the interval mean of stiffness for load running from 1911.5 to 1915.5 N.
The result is 40.5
